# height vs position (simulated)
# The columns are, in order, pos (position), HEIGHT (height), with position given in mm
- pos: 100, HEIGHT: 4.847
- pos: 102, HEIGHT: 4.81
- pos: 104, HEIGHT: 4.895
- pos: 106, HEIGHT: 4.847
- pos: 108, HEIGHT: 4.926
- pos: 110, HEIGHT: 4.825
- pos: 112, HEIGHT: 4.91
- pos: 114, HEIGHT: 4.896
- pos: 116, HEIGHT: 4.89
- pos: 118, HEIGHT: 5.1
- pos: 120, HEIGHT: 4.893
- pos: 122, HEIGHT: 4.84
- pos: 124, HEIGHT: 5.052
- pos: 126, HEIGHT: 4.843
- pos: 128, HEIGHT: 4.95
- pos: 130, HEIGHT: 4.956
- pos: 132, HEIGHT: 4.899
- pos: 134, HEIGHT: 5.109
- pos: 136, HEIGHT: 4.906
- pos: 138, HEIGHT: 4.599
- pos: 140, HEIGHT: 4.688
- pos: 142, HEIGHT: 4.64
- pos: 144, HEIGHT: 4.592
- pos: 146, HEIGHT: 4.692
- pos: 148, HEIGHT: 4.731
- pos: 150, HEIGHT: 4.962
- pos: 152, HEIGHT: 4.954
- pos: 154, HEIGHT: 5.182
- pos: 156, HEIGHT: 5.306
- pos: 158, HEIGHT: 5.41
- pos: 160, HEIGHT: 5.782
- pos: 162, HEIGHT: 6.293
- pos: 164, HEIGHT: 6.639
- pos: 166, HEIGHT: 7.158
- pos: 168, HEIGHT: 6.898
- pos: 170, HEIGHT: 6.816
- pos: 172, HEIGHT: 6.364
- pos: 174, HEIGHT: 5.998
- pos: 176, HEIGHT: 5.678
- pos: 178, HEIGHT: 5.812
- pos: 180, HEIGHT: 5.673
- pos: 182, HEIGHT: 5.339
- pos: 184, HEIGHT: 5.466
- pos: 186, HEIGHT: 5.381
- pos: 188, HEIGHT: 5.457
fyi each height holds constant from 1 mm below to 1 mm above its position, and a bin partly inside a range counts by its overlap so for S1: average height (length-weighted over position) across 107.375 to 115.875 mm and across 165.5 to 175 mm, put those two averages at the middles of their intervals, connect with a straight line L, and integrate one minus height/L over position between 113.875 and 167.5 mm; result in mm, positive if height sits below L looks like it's 5.38 mm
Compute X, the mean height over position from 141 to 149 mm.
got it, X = 4.66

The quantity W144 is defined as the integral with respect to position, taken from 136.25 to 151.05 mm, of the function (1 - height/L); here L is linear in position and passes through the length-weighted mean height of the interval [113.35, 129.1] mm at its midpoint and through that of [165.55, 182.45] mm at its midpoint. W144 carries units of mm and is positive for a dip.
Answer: 2.0 mm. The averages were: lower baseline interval 4.93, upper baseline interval 6.19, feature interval 4.71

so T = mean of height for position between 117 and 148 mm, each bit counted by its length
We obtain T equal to 4.85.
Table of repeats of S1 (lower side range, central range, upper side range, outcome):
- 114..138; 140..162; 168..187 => 1.38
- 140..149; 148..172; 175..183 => -3.74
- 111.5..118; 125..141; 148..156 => 0.35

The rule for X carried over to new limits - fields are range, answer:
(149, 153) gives 4.96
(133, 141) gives 4.83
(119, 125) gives 4.93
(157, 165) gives 6.03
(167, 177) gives 6.35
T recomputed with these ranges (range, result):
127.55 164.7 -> 5.11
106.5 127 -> 4.92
